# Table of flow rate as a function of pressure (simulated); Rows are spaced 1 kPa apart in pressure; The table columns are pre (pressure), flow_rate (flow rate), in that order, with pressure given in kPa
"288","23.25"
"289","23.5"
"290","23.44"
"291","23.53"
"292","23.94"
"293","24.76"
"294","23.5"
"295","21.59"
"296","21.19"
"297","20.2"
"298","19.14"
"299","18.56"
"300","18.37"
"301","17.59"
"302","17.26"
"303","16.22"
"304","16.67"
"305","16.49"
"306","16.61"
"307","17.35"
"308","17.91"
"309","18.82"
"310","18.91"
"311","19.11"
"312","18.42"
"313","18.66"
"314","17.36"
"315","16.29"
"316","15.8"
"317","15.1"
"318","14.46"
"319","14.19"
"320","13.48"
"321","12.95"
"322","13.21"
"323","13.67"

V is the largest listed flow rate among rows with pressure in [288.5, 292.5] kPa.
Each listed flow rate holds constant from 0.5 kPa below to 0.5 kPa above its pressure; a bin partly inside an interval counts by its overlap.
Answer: 23.94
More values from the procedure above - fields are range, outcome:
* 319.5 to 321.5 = 13.48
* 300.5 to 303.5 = 17.59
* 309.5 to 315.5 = 19.11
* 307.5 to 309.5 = 18.82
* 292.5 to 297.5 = 24.76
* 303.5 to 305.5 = 16.67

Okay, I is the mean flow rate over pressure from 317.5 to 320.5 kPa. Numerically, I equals 14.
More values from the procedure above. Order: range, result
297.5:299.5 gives 18.9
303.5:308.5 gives 17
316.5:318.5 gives 14.8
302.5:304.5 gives 16.4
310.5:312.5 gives 18.8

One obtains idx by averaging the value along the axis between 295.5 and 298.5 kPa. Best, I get 20.2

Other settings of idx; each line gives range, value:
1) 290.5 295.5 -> 23.5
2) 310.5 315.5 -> 18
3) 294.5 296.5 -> 21.4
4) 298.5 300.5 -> 18.5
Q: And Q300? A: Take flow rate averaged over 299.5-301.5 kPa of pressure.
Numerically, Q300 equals 18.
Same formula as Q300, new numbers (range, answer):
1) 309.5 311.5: 19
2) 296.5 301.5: 18.8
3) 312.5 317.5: 16.6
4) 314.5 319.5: 15.2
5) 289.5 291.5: 23.5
